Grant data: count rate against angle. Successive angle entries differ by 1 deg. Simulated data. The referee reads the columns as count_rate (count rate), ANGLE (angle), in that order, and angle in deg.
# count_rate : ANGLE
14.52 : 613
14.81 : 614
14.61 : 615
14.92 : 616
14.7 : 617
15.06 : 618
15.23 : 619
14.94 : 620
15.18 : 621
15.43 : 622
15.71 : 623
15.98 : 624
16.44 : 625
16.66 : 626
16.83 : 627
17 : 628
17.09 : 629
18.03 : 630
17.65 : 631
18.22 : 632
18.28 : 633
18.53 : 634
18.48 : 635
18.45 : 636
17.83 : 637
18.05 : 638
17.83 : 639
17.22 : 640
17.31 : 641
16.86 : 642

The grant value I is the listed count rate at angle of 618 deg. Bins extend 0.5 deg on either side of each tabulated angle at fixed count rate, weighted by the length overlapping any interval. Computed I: 15.06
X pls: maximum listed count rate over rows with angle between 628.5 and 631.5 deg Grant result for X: 18.03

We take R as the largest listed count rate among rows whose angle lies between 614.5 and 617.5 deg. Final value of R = 14.92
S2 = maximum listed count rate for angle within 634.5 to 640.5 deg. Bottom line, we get 18.48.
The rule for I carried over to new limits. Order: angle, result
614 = 14.81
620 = 14.94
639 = 17.83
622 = 15.43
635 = 18.48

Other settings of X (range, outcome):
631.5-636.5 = 18.53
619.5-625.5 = 16.44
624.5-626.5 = 16.66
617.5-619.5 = 15.23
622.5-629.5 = 17.09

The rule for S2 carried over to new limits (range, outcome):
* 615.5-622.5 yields 15.43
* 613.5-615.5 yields 14.81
